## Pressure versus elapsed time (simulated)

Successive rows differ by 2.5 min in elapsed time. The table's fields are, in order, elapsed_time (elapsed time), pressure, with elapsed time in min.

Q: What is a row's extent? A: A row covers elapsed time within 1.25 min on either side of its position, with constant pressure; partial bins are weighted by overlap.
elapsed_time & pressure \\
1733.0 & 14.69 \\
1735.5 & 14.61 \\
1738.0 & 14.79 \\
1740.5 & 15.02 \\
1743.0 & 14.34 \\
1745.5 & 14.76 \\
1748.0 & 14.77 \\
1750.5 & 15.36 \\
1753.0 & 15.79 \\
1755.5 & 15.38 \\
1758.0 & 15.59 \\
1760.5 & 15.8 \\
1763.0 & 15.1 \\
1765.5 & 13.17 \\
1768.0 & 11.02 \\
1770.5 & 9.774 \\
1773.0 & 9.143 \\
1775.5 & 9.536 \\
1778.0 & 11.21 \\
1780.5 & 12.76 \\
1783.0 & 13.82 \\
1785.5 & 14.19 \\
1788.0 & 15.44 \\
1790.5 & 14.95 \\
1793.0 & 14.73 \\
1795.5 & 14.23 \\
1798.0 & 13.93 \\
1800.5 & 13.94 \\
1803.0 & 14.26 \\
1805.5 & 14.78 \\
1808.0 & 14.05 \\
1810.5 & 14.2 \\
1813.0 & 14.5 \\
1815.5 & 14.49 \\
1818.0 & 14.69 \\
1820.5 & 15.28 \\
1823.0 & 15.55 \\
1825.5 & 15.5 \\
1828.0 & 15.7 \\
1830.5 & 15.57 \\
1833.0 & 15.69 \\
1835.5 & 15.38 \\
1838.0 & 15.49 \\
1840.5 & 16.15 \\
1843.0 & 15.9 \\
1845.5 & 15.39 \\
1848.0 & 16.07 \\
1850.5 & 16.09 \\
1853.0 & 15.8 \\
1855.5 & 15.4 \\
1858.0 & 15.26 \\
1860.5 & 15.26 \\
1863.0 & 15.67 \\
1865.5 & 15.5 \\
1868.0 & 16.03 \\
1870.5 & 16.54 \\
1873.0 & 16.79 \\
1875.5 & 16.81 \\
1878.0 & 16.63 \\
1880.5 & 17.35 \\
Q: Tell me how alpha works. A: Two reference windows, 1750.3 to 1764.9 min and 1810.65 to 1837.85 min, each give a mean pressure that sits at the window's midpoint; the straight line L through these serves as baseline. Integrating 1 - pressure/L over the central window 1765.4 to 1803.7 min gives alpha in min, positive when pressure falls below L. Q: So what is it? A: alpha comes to 6.2 min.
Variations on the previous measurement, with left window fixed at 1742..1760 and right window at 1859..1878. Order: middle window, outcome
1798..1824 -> 1.9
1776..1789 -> 1.9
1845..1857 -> 0.2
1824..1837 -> 0.2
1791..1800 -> 0.7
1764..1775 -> 3.3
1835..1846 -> 0.1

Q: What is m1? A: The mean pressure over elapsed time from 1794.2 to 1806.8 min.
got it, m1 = 14.2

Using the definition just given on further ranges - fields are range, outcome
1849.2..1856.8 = 15.8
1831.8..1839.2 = 15.5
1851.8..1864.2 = 15.5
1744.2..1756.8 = 15.2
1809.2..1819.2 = 14.5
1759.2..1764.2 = 15.5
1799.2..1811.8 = 14.2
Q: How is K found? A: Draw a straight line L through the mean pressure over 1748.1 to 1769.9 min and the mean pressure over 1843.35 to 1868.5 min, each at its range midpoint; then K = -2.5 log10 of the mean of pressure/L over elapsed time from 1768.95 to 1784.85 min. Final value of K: 0.30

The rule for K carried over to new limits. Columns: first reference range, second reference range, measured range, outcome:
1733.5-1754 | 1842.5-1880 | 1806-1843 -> 0.03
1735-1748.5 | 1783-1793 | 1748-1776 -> 0.10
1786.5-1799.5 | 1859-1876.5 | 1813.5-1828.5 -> 0.00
